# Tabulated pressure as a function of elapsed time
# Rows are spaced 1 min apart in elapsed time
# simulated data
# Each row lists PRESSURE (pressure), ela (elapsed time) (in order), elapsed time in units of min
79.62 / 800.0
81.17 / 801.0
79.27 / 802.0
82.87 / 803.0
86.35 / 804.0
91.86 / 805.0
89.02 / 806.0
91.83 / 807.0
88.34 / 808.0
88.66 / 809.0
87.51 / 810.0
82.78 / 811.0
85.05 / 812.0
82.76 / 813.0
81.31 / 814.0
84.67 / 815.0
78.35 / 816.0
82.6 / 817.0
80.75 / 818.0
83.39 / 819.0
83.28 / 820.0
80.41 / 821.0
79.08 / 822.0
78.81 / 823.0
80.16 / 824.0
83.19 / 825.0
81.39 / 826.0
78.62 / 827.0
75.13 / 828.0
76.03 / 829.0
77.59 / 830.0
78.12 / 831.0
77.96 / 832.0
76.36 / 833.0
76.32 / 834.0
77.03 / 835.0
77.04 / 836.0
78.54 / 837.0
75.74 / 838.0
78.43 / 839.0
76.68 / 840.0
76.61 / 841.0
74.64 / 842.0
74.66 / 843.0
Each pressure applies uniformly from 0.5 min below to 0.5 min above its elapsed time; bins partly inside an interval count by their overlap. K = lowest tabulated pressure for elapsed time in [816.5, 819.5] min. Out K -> 80.75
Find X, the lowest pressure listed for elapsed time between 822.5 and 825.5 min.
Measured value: 78.81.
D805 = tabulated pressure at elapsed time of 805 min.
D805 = 91.86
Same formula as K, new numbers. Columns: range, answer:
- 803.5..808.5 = 86.35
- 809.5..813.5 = 82.76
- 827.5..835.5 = 75.13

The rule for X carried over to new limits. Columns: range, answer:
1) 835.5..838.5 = 75.74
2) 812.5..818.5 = 78.35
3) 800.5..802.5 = 79.27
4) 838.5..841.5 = 76.61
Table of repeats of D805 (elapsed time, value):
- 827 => 78.62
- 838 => 75.74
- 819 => 83.39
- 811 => 82.78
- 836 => 77.04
